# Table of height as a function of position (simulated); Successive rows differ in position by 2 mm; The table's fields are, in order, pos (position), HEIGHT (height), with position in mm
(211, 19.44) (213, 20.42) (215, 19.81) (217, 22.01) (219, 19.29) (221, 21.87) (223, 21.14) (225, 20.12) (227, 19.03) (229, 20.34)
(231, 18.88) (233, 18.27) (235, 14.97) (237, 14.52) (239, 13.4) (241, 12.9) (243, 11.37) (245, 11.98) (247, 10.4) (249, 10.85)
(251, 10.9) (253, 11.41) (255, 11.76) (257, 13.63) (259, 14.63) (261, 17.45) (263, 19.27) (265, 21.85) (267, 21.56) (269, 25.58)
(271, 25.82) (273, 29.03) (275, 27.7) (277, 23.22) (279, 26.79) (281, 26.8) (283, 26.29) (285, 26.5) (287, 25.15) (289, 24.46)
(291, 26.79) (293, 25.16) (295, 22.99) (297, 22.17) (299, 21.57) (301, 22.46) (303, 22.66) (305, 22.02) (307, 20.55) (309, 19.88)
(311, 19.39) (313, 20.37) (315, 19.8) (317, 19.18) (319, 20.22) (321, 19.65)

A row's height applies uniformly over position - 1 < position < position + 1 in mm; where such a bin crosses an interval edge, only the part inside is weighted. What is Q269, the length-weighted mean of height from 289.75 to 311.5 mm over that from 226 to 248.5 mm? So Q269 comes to 1.49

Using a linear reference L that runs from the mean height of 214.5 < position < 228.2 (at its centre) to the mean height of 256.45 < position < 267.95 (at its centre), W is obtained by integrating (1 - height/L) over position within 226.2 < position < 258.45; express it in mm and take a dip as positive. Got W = 9.0 mm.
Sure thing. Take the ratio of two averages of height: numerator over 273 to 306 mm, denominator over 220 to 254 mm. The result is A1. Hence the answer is 1.60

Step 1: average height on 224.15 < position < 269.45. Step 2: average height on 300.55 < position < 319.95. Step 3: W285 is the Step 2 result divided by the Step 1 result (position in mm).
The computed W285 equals 1.3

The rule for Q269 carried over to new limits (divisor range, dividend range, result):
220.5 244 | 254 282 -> 1.27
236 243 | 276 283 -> 1.93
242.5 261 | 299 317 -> 1.71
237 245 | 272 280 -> 2.10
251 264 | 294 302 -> 1.55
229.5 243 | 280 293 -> 1.69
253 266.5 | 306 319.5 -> 1.22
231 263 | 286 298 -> 1.80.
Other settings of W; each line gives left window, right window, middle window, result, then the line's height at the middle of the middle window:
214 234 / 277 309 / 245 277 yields 6.09 mm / 22.2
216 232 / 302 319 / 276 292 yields -4.17 mm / 20.4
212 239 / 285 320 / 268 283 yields -3.79 mm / 21.1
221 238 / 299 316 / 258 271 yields -0.55 mm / 19.7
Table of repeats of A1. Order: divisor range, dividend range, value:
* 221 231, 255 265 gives 0.81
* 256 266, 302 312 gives 1.20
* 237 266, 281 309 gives 1.73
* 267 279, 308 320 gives 0.76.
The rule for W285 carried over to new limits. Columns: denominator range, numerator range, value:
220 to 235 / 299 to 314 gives 1.07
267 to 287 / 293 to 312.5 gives 0.83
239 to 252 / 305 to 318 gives 1.73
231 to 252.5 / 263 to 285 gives 1.91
